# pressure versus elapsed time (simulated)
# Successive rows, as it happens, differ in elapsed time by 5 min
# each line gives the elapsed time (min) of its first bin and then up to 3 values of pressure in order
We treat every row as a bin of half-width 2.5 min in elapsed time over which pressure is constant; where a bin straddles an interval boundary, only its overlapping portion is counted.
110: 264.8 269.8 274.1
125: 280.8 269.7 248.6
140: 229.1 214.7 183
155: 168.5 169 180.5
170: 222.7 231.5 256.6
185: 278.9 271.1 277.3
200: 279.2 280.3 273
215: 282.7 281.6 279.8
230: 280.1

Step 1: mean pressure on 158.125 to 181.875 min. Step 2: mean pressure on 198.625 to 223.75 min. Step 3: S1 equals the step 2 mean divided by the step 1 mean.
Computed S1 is 1.32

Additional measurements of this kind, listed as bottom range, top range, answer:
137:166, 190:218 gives 1.44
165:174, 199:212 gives 1.31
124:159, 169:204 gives 1.18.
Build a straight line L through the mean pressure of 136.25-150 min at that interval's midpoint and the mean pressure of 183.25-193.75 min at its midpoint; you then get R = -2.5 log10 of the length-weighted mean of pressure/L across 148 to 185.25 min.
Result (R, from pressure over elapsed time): 0.20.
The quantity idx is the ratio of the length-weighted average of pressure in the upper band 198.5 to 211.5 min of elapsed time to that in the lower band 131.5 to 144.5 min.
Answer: 1.2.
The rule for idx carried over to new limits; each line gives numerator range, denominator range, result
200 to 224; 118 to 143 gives 1.08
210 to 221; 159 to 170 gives 1.50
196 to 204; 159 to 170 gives 1.50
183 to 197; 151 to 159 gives 1.61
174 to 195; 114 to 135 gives 0.97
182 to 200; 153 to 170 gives 1.53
